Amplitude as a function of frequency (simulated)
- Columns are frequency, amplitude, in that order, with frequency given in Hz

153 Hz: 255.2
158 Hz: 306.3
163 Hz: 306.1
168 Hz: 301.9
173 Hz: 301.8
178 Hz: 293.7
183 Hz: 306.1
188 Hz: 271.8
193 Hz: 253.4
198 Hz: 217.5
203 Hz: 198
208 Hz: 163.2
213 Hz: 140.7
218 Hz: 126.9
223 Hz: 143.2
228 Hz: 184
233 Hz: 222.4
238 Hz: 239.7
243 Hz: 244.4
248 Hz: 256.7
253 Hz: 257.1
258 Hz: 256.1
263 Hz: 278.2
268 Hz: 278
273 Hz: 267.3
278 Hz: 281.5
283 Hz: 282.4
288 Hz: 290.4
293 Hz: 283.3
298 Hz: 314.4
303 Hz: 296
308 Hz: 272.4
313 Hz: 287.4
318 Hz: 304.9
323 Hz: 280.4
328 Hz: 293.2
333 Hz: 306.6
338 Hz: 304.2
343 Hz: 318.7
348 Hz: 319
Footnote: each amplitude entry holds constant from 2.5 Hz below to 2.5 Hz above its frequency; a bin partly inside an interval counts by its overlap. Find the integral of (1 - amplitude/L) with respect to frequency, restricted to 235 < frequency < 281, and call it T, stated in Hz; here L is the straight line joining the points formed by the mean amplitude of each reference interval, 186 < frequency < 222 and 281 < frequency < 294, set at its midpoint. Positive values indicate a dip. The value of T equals -1.67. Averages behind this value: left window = 193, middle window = 262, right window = 286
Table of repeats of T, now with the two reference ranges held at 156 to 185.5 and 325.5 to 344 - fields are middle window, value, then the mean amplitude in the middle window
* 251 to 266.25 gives 2.0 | 265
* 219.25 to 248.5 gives 9.2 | 208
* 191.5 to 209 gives 5.4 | 209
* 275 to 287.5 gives 0.9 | 283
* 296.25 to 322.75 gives 1.0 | 293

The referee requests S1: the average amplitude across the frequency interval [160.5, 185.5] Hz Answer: 302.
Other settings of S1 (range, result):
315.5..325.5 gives 293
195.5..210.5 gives 193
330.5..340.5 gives 305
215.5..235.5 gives 169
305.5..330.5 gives 288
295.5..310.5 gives 294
